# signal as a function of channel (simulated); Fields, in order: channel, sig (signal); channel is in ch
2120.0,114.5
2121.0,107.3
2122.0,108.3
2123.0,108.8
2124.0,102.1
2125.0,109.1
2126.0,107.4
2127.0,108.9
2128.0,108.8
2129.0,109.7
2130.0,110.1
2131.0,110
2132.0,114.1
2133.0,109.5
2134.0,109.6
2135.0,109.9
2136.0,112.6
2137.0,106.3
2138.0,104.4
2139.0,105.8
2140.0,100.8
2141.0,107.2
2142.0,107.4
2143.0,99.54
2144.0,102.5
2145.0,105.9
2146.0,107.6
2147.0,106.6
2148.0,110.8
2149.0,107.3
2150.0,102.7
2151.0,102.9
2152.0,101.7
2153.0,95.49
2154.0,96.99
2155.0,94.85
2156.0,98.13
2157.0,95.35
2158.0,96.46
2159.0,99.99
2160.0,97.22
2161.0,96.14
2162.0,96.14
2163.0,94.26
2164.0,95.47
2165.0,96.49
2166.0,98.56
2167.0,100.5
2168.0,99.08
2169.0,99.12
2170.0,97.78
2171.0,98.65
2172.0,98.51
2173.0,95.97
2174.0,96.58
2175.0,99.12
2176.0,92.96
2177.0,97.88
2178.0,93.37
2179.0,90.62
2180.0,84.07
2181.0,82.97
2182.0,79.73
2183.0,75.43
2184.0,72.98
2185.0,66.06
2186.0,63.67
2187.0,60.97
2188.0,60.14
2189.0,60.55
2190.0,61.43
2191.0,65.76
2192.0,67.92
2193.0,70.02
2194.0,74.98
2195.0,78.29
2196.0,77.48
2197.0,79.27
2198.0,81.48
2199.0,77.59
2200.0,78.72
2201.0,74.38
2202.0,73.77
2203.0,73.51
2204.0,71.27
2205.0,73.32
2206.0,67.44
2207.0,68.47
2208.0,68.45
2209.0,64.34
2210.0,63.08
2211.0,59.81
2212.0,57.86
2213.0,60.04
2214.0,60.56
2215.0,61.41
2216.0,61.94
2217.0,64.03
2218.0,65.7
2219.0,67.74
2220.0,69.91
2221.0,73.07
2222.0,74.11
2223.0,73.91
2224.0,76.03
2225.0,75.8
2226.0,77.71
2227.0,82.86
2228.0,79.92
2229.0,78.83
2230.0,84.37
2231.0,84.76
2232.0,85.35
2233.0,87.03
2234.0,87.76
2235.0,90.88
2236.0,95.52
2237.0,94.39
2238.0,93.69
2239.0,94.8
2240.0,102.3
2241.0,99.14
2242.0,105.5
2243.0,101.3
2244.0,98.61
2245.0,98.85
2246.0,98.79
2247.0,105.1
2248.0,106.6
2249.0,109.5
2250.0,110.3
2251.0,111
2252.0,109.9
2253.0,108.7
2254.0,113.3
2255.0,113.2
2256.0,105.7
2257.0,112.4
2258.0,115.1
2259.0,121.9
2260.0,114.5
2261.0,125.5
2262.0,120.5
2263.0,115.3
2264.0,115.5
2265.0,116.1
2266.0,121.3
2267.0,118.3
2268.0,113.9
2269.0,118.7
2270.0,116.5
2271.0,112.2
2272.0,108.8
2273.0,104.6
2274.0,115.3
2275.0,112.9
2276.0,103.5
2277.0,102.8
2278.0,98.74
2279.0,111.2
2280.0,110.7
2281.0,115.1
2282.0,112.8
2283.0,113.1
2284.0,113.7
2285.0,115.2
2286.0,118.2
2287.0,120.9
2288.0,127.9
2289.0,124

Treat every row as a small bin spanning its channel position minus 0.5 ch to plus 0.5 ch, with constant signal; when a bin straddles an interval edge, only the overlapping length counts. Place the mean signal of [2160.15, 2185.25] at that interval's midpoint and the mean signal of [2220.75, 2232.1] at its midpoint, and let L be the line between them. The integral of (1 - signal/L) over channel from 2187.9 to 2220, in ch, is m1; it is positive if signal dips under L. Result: 6.0 ch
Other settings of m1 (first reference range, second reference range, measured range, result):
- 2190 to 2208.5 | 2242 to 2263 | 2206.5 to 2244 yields 5.5 ch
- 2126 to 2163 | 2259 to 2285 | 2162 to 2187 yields 3.8 ch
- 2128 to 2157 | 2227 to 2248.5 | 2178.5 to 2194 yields 4.5 ch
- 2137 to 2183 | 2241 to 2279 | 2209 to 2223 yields 5.4 ch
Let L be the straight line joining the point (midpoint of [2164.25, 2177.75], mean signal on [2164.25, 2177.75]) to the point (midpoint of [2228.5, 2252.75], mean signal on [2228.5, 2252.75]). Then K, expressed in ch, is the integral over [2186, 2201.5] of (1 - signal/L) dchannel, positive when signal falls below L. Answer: 4.2 ch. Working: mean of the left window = 97.7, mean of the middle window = 71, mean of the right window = 97.4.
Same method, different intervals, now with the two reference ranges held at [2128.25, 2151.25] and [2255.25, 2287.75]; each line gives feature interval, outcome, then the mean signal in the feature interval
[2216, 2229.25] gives 4.5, 73.3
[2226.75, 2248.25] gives 3.6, 93.4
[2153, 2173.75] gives 2.1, 97.2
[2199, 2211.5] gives 4.6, 70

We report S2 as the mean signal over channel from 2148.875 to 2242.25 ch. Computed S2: 82.5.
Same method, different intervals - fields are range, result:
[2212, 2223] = 65.9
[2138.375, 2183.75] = 97.7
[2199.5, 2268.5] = 89.9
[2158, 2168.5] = 97.3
